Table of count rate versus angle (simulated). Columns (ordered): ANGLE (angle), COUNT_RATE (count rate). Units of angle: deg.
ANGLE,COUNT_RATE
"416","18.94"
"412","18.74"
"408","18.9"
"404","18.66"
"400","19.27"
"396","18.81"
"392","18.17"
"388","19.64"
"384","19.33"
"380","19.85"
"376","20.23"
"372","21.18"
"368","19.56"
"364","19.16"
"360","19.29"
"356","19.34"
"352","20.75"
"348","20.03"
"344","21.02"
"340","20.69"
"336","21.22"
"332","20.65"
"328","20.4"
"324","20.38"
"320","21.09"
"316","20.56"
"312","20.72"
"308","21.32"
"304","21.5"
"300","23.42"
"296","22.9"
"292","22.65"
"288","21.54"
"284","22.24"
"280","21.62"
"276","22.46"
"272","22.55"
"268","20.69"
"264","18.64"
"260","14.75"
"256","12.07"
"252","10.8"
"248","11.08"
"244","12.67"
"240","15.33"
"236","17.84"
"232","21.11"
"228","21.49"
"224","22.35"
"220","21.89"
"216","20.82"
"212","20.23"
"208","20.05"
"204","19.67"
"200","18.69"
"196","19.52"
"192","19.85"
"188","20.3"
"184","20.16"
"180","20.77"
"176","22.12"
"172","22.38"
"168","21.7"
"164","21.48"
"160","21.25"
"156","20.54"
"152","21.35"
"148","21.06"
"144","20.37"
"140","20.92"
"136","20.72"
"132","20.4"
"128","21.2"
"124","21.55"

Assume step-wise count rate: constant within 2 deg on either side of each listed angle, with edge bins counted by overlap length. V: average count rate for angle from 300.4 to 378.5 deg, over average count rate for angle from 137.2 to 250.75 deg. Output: 1.0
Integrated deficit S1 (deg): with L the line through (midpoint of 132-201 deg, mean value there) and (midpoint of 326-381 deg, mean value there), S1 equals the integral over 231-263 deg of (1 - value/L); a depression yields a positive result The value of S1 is 9.6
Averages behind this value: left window 20.8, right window 20.2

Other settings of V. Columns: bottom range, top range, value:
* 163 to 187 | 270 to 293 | 1.04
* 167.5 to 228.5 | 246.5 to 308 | 0.94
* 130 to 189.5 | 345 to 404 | 0.93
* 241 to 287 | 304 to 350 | 1.20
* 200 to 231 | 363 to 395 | 0.94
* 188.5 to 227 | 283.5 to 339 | 1.05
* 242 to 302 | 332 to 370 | 1.08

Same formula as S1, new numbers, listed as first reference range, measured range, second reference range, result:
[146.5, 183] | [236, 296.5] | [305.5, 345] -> 8.64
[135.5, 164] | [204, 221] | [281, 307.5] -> 0.77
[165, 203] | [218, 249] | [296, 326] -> 4.02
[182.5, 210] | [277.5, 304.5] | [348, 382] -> -3.36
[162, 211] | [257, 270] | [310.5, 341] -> 1.94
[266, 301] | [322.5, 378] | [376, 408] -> 0.13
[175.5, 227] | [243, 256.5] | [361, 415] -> 5.78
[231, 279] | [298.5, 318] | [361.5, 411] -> -4.05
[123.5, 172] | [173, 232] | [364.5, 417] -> 0.21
